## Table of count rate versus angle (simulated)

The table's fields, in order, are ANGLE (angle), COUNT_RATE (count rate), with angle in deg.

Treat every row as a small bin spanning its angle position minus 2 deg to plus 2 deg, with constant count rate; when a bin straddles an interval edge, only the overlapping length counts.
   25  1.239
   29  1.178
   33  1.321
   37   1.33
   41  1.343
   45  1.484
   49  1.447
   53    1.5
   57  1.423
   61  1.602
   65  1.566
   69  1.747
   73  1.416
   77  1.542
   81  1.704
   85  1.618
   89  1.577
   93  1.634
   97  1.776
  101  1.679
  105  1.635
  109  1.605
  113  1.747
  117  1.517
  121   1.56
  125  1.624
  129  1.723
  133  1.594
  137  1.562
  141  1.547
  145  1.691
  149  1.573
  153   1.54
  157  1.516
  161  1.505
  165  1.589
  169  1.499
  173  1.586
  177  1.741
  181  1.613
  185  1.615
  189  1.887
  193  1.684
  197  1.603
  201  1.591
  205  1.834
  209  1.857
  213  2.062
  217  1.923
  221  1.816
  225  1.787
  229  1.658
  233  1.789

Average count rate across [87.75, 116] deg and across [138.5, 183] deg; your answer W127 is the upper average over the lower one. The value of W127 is 1.0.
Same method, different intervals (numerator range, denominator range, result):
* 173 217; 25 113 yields 1.14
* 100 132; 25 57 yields 1.20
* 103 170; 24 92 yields 1.08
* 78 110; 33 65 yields 1.14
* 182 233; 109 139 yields 1.10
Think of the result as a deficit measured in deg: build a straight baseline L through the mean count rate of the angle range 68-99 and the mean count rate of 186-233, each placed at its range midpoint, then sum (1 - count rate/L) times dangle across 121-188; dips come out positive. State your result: 4.6 deg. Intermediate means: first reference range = 1.62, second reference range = 1.79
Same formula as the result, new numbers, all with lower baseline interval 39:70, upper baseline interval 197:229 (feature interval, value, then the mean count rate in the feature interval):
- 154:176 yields 2.2 deg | 1.55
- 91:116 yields -1.1 deg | 1.67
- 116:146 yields 0.9 deg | 1.6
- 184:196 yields 0.3 deg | 1.73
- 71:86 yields -0.1 deg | 1.57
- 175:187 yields 0.6 deg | 1.66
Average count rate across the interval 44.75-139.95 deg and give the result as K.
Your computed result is 1.6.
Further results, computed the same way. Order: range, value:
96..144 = 1.63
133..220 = 1.67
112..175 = 1.58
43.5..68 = 1.51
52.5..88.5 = 1.57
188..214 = 1.77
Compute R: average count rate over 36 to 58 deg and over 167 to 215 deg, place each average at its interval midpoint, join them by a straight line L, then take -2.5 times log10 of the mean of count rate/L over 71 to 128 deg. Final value -0.06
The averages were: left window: 1.43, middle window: 1.62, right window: 1.71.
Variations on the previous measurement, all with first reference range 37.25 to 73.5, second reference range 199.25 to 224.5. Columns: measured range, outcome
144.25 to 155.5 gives 0.08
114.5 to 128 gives 0.04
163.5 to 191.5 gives 0.08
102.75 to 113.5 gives -0.02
